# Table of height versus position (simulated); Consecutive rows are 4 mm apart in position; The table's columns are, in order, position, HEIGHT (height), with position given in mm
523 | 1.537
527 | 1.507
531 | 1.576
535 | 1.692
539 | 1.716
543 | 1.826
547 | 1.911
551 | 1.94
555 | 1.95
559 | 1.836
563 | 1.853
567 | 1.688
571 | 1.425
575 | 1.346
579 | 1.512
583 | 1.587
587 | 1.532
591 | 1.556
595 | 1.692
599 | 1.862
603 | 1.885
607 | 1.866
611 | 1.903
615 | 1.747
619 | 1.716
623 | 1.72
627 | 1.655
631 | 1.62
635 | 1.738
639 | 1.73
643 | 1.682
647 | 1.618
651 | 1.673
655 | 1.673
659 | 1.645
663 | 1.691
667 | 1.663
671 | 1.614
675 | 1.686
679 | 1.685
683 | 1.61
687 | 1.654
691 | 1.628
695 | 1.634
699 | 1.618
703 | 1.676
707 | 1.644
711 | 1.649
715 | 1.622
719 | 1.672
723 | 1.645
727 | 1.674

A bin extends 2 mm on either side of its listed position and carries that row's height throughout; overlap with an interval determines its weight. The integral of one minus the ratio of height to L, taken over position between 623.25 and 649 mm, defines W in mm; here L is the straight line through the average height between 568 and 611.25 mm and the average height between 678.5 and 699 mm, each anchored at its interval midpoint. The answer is -0.6 mm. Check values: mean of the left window 1.64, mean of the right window 1.64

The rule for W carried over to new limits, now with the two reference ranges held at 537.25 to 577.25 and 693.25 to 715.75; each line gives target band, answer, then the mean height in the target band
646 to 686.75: 0.3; 1.66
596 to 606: -0.8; 1.85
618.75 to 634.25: 0.2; 1.68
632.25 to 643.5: -0.2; 1.71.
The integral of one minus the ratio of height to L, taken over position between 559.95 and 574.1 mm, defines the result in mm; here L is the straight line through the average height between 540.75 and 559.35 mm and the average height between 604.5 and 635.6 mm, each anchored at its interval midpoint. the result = 1.6 mm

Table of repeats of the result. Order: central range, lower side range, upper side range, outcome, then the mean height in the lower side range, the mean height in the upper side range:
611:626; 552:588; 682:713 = -0.92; 1.65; 1.64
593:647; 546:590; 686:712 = -2.73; 1.68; 1.64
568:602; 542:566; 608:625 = 4.66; 1.88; 1.78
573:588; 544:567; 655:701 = 2.77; 1.88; 1.65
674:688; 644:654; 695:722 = -0.07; 1.65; 1.65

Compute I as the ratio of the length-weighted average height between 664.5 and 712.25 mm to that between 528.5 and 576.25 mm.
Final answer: 0.95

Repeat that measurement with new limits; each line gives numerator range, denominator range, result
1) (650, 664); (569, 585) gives 1.14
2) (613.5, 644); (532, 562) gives 0.93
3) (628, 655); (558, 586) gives 1.05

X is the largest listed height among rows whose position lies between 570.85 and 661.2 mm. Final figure 1.903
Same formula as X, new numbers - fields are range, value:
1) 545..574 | 1.95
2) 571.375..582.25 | 1.512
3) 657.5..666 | 1.691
